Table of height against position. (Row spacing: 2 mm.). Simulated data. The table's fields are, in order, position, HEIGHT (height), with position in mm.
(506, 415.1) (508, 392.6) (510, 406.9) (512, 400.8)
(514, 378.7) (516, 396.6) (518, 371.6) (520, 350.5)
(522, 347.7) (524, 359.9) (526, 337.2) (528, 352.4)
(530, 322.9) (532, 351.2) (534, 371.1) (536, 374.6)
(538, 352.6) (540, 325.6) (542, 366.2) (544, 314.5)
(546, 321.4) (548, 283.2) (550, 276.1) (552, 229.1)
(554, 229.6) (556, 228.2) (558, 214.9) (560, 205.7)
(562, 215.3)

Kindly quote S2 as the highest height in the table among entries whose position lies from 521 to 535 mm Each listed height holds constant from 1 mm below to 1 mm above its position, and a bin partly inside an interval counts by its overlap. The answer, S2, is 371.1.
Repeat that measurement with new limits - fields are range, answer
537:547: 366.2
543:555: 321.4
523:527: 359.9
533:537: 374.6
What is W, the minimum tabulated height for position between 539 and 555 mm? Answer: 229.1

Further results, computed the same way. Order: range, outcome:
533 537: 371.1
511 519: 371.6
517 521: 350.5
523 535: 322.9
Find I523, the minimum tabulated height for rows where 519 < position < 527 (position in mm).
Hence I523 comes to 337.2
